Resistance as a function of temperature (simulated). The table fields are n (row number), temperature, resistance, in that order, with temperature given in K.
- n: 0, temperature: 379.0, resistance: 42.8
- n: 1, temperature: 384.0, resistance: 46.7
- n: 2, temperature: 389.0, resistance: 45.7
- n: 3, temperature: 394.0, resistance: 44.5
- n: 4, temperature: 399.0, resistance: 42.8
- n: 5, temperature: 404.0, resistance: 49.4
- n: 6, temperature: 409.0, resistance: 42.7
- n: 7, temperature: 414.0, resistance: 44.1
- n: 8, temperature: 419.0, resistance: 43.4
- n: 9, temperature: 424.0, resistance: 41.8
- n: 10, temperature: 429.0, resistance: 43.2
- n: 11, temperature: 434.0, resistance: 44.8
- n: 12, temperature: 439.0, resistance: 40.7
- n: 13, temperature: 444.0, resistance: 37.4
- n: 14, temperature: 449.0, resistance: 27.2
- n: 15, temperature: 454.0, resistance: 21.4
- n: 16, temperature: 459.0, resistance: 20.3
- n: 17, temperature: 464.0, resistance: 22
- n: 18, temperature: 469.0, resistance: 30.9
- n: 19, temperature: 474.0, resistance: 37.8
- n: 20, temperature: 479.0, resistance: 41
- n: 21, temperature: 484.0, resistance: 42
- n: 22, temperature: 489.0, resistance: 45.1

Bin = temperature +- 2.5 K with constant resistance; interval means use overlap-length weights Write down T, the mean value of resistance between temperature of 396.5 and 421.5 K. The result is 44.5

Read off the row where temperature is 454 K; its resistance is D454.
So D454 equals 21.4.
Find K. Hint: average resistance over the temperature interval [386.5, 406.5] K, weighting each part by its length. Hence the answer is 45.6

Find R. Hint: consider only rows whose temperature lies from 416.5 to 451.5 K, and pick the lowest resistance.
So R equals 27.2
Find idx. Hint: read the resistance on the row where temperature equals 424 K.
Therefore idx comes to 41.8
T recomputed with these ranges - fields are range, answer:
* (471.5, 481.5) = 39.4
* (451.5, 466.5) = 21.2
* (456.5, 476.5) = 27.8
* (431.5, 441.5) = 42.8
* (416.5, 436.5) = 43.3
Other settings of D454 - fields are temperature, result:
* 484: 42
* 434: 44.8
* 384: 46.7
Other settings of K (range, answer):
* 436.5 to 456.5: 31.7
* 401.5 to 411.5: 46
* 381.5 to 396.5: 45.6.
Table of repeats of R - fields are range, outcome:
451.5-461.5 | 20.3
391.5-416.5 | 42.7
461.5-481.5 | 22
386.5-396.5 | 44.5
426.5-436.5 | 43.2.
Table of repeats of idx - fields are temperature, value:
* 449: 27.2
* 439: 40.7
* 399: 42.8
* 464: 22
